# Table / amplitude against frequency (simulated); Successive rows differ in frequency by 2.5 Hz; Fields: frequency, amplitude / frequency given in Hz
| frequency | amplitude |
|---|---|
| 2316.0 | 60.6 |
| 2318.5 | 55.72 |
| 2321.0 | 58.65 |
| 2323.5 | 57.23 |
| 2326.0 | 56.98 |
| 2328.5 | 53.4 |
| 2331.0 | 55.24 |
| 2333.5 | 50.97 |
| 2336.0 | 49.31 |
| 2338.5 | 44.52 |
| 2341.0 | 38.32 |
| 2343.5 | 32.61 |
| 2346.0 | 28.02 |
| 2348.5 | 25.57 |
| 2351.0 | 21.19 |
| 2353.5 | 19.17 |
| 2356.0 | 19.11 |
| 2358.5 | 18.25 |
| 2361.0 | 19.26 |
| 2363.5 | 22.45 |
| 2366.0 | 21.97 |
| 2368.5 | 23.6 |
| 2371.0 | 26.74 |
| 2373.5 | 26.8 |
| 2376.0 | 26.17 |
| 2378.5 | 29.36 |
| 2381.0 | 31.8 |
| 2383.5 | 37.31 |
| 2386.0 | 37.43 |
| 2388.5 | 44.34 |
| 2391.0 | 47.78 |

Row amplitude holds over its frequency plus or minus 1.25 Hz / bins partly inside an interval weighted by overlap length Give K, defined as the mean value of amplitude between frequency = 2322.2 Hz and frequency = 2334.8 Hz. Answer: 54.8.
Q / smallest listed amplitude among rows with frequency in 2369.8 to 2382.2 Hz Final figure 26.17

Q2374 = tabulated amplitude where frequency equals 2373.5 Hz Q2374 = 26.8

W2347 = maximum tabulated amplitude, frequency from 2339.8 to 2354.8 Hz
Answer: 38.32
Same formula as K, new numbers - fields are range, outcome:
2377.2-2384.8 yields 32.8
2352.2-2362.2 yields 19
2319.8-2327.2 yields 57.6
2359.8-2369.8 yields 21.9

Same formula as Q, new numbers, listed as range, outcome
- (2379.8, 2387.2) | 31.8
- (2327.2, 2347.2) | 28.02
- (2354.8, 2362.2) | 18.25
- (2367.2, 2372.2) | 23.6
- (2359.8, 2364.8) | 19.26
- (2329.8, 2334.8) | 50.97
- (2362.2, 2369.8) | 21.97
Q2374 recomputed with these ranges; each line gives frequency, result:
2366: 21.97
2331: 55.24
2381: 31.8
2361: 19.26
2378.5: 29.36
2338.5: 44.52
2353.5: 19.17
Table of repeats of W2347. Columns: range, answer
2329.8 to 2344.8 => 55.24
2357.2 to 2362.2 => 19.26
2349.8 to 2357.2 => 21.19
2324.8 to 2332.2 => 56.98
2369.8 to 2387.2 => 37.43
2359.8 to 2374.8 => 26.8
